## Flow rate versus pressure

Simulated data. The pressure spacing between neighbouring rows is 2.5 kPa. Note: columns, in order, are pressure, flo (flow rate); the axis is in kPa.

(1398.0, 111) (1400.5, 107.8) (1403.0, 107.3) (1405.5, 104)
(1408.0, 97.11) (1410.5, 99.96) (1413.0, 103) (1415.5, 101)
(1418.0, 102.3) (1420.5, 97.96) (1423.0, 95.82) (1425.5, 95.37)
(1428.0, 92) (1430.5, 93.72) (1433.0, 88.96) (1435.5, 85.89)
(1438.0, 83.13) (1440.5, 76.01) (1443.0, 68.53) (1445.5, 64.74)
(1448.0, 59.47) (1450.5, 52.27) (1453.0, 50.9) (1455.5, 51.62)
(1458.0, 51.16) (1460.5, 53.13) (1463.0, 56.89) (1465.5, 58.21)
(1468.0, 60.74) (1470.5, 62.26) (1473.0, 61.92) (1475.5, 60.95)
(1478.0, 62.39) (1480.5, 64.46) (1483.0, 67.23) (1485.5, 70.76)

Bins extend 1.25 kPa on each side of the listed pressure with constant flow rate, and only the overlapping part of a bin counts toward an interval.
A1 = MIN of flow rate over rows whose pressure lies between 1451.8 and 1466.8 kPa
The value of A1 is 50.9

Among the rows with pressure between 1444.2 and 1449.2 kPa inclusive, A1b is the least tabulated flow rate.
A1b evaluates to 59.47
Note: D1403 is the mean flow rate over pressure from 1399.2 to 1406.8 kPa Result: 106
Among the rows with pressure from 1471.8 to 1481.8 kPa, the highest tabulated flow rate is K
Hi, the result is 64.46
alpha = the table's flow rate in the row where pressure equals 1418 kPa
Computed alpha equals 102.3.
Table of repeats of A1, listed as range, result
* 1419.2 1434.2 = 88.96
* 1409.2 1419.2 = 99.96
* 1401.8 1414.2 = 97.11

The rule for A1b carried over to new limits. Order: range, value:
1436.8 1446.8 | 64.74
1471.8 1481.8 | 60.95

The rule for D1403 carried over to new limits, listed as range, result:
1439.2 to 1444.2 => 72.4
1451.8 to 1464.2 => 52.7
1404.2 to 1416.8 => 101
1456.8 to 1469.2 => 56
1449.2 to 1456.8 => 51.6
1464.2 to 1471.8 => 60.4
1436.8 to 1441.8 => 79.4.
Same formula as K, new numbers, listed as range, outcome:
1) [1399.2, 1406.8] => 107.8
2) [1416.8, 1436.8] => 102.3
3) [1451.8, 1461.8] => 53.13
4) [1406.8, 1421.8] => 103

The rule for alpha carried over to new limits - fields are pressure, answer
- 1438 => 83.13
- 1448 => 59.47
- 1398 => 111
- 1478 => 62.39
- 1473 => 61.92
